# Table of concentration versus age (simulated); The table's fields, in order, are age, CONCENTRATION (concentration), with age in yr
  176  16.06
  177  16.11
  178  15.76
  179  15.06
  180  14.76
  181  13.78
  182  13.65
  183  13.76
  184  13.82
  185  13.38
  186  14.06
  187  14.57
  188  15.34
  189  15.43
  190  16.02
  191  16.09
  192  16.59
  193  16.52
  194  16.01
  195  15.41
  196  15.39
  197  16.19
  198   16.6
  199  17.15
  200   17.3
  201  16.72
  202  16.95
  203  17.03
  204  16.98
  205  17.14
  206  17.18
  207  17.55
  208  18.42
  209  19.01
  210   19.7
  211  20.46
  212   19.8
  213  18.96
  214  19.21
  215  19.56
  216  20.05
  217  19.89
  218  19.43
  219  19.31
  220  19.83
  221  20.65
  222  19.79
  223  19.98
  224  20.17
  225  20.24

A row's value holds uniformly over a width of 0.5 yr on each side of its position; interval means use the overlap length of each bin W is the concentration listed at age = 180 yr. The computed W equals 14.76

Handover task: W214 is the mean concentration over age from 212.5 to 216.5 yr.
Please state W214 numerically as 19.4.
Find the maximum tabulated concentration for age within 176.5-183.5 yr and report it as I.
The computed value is 16.11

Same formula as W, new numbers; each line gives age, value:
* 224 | 20.17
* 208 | 18.42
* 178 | 15.76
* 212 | 19.8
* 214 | 19.21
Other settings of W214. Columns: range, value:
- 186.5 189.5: 15.1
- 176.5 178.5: 15.9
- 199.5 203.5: 17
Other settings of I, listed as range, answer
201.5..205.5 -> 17.14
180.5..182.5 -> 13.78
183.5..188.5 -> 15.34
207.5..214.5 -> 20.46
